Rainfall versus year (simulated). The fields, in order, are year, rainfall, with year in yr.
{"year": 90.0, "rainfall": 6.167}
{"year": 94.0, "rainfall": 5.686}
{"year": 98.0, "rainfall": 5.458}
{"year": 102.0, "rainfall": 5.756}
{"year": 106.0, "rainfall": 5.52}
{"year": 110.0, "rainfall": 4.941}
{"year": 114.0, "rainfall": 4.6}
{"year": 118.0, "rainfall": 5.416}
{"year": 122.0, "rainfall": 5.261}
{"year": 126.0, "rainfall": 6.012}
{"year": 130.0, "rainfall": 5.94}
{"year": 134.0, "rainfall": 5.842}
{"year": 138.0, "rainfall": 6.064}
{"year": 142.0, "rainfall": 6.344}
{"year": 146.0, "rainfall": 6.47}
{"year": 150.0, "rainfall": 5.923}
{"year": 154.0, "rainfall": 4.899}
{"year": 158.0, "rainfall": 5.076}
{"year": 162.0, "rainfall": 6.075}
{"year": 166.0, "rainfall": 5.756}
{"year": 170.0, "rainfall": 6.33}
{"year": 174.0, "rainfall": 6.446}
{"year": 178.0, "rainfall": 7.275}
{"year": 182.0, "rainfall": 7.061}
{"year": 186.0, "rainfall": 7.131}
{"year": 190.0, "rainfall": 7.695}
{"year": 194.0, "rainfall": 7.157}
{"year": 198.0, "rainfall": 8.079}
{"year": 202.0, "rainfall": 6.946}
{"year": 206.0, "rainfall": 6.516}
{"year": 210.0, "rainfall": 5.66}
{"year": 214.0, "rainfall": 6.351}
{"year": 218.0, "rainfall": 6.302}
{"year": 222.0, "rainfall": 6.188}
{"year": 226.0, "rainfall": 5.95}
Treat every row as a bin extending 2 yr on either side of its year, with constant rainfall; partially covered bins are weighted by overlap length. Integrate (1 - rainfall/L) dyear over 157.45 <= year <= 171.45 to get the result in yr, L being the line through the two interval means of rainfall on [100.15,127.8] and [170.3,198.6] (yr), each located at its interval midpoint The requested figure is 1.7 yr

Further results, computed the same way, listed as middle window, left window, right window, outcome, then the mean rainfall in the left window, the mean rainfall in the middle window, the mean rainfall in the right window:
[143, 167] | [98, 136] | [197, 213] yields 1.09 yr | 5.48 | 5.72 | 6.69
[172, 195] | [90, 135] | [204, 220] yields -4.27 yr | 5.52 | 7.13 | 6.21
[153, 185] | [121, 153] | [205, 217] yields -0.69 yr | 5.97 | 6.18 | 6.16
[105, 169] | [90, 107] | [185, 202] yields 7.51 yr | 5.68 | 5.65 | 7.47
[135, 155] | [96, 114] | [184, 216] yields 0.05 yr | 5.33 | 5.99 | 6.94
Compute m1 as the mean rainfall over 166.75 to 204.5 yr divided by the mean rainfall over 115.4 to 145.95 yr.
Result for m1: 1.21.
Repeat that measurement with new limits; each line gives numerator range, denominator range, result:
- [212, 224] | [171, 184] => 0.91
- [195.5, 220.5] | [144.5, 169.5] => 1.16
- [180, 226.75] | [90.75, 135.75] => 1.23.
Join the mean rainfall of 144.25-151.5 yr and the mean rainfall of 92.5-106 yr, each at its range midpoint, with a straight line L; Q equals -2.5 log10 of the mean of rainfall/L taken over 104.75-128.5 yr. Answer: 0.10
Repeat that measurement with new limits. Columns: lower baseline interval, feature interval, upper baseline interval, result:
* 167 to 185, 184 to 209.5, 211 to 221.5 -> -0.11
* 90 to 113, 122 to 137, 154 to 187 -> -0.01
